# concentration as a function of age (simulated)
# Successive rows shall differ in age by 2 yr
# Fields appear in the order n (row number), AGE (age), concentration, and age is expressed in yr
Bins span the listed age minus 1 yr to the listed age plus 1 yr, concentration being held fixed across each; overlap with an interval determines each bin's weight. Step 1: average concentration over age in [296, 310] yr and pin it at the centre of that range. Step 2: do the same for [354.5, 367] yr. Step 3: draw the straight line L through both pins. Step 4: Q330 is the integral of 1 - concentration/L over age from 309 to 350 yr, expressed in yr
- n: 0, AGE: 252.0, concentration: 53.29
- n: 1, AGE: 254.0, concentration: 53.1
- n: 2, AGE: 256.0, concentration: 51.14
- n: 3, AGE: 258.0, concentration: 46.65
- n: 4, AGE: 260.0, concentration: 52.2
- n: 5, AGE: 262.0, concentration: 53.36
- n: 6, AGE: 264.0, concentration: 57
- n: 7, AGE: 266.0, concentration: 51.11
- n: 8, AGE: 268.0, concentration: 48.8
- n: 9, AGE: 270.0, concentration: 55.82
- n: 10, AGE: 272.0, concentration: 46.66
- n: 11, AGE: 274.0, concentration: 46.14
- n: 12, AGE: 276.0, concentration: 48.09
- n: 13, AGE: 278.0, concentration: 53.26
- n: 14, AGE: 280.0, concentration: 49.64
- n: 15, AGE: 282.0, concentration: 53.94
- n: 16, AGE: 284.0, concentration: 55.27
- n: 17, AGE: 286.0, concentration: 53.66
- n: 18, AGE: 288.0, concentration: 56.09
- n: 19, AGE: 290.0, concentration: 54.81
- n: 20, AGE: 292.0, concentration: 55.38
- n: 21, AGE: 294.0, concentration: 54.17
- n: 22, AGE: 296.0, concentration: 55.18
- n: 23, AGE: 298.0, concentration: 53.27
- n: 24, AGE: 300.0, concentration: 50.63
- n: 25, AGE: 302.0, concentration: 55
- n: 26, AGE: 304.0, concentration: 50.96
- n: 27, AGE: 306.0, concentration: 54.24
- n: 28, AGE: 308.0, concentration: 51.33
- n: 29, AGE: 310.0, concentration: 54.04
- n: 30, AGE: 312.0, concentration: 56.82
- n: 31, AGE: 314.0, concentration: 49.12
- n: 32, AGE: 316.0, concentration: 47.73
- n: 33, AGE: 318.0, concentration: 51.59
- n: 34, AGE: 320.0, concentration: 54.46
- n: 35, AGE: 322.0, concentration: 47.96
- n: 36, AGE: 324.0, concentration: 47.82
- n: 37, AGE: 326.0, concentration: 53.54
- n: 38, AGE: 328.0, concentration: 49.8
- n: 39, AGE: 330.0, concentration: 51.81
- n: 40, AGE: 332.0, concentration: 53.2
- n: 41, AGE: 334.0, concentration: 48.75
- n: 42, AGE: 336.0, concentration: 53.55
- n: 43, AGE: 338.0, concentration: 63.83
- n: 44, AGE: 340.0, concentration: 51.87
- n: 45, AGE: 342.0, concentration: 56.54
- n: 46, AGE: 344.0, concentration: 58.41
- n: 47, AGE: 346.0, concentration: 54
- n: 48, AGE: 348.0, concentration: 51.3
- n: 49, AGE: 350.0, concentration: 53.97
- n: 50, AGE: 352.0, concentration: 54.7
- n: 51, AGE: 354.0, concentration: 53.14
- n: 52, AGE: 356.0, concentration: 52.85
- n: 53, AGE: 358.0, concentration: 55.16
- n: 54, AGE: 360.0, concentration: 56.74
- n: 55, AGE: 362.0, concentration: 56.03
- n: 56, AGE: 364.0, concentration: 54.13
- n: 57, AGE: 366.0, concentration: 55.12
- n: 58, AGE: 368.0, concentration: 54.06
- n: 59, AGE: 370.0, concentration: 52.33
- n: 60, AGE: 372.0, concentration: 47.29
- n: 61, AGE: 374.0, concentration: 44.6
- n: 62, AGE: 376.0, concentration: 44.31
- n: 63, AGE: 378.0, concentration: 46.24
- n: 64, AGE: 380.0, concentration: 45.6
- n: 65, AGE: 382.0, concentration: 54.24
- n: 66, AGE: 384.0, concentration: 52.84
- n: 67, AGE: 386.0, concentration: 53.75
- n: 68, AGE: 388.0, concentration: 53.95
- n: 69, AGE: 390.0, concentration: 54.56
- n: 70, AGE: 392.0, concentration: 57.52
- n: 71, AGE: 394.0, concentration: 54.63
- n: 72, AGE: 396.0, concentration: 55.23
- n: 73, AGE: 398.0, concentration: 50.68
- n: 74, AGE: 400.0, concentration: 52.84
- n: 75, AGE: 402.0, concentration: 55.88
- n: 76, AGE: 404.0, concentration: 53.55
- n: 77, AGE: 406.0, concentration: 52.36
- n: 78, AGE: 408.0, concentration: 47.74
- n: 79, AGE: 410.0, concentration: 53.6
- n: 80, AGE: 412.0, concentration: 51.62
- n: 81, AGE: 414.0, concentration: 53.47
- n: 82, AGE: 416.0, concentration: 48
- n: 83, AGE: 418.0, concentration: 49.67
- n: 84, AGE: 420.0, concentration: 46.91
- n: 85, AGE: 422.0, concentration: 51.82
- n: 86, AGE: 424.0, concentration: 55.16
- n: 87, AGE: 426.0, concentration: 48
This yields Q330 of 0.7 yr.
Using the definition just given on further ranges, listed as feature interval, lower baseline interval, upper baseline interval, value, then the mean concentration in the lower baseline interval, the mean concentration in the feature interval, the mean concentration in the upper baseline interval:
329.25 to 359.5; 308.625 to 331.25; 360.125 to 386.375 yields -1.8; 51.4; 54.3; 50.9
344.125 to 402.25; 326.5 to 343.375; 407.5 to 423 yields -0.6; 53.8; 52.7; 50.4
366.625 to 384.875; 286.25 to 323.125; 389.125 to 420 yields 1.2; 52.9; 49.2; 52.6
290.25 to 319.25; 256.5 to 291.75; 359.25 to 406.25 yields -0.4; 52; 52.9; 52.4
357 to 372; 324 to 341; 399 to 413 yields -0.4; 53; 54.3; 52.5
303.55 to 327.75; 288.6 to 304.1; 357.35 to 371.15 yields 1.1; 53.9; 51.6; 54.7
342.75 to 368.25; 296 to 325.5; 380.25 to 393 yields -0.7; 51.9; 54.6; 54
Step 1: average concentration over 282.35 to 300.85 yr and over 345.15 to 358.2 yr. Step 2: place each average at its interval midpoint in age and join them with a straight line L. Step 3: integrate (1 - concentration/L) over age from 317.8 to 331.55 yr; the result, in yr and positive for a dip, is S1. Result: 0.7 yr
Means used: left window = 54.3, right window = 53.5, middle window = 51.1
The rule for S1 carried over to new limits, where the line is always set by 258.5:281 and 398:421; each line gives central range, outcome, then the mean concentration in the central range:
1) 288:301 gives -0.77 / 54.1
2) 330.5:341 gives -0.60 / 54.1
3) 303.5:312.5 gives -0.41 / 53.4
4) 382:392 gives -0.56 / 54.2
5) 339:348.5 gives -0.63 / 54.6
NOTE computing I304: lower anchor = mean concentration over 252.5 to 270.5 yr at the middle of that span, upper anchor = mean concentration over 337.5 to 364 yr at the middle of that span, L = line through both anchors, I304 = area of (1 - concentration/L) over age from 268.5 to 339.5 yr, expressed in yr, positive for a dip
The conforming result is 1.4 yr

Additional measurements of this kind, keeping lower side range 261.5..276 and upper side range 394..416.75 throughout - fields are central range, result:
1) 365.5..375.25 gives 0.3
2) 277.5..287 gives -0.4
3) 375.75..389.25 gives 0.4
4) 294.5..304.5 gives -0.4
